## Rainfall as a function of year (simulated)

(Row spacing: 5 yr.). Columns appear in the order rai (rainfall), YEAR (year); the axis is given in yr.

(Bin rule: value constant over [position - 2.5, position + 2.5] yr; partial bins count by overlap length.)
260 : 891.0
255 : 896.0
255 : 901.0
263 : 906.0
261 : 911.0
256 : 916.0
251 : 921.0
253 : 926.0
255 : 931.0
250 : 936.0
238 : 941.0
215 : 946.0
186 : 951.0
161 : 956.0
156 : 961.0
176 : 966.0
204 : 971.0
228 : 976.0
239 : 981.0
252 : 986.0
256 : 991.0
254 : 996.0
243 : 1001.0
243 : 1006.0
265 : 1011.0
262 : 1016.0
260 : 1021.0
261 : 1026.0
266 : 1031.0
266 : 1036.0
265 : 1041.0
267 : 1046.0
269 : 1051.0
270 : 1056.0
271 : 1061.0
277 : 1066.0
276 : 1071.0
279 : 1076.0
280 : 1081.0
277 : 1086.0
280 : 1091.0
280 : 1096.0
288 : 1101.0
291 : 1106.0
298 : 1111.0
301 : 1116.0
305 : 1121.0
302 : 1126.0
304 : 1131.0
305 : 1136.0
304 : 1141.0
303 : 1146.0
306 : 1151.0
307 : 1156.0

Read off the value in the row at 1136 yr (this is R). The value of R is 305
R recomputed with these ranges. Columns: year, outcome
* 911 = 261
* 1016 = 262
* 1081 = 280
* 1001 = 243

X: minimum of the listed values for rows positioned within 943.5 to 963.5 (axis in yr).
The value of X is 156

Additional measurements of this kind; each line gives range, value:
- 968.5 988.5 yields 204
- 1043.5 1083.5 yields 267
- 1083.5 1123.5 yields 277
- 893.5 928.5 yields 251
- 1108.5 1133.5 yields 298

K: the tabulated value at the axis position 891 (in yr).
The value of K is 260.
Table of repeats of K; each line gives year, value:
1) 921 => 251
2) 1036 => 266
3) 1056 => 270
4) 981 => 239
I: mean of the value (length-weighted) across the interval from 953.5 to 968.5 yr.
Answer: 164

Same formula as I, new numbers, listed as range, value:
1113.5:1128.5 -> 303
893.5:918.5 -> 258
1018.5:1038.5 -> 263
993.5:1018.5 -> 253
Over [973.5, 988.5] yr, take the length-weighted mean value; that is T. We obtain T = 240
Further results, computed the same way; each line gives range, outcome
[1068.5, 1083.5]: 278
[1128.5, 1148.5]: 304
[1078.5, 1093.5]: 279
